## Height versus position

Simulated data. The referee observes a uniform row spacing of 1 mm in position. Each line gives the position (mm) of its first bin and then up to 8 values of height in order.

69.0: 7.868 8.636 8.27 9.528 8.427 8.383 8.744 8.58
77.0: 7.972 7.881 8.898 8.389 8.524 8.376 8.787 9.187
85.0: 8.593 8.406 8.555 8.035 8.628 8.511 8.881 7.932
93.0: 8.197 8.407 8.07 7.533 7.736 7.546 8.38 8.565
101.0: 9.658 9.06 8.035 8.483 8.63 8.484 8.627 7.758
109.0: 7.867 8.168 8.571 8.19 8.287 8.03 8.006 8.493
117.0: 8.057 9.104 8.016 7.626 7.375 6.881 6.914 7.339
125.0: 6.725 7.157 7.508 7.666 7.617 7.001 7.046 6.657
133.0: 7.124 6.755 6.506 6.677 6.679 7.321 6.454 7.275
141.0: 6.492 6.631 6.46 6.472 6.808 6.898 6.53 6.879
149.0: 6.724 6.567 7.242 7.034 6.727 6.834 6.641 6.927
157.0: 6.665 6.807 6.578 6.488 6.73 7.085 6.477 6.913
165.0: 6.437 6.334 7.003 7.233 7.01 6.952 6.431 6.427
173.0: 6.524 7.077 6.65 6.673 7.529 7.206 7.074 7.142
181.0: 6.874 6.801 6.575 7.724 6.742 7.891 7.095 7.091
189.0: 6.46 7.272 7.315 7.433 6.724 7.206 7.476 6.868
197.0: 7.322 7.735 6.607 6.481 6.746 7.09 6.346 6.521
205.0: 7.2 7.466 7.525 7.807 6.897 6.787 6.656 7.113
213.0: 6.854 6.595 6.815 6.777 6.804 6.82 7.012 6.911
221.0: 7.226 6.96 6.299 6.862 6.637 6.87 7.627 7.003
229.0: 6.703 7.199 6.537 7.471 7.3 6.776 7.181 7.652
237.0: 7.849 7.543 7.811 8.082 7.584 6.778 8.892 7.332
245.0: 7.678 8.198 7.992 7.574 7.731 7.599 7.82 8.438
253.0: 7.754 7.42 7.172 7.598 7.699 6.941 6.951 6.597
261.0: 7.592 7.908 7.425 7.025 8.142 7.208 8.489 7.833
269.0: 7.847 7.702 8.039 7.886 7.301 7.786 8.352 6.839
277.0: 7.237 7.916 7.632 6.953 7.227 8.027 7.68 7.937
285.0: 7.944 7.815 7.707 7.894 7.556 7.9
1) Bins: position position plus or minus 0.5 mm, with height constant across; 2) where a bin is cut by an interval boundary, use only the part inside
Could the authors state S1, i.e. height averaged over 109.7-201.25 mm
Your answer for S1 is 7.07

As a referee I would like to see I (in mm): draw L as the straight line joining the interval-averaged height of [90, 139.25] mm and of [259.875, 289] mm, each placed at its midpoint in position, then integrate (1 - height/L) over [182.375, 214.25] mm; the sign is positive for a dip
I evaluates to 2.8 mm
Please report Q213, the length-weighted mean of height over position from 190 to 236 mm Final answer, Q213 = 7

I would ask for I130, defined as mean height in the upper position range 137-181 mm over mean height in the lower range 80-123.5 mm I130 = 0.8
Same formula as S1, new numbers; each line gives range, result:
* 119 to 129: 7.3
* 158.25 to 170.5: 6.77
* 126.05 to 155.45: 6.87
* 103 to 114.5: 8.27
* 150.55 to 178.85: 6.81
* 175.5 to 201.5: 7.08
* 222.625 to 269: 7.46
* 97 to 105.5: 8.5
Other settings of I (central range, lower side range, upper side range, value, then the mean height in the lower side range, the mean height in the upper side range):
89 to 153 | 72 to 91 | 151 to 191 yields 1.84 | 8.53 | 6.89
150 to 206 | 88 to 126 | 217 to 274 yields 6.10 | 8.11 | 7.43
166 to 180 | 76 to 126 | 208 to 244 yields 1.27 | 8.2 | 7.12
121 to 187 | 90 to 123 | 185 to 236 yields 6.57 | 8.19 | 7.01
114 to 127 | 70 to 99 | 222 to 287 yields 0.89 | 8.4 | 7.51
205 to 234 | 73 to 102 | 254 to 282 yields 2.95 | 8.42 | 7.54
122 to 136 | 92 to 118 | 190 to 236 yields 1.65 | 8.28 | 7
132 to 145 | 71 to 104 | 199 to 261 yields 2.06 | 8.45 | 7.22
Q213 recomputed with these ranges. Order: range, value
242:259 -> 7.69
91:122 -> 8.22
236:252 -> 7.78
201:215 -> 6.97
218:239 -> 7.09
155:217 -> 6.94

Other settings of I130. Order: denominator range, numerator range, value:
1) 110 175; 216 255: 1.04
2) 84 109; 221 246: 0.87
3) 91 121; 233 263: 0.92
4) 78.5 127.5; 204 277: 0.90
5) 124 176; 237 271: 1.12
